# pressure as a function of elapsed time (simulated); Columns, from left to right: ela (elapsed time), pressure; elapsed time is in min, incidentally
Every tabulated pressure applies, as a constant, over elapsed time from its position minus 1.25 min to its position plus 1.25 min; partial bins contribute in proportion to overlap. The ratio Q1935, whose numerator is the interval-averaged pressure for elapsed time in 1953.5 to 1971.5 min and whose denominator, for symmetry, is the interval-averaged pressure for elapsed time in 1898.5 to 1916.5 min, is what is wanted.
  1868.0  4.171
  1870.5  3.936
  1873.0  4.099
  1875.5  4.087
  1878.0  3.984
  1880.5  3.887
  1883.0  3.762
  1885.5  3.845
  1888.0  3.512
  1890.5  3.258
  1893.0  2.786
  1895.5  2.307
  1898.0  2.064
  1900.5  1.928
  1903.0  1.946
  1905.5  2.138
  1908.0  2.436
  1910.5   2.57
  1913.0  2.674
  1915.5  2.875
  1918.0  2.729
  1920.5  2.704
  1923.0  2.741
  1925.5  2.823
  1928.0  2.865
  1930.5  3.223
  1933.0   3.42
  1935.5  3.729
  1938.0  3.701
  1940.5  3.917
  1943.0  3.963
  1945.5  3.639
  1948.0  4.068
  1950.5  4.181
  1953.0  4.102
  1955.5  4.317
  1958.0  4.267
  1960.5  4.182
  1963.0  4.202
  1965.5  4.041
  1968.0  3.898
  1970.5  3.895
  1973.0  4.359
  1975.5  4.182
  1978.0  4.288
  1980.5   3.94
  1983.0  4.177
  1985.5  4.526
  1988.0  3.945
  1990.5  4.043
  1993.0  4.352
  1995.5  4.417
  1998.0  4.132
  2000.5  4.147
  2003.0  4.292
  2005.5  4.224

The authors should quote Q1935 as 1.75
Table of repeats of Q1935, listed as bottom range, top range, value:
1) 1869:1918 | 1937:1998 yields 1.35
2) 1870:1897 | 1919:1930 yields 0.79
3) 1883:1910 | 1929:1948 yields 1.37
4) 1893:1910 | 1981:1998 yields 1.92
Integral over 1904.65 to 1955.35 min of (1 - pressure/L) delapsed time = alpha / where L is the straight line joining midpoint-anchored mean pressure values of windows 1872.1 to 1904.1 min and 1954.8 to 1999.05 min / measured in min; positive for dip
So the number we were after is 5.77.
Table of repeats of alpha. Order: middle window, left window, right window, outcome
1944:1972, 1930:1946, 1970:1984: -1.1 min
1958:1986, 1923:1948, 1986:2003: -1.7 min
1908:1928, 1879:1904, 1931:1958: 4.1 min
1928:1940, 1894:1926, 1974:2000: -1.9 min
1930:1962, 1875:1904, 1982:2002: -1.7 min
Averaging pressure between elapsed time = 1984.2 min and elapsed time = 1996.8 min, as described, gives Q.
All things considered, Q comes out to 4.26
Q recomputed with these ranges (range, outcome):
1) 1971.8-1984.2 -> 4.19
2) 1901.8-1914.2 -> 2.35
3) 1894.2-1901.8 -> 2.1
